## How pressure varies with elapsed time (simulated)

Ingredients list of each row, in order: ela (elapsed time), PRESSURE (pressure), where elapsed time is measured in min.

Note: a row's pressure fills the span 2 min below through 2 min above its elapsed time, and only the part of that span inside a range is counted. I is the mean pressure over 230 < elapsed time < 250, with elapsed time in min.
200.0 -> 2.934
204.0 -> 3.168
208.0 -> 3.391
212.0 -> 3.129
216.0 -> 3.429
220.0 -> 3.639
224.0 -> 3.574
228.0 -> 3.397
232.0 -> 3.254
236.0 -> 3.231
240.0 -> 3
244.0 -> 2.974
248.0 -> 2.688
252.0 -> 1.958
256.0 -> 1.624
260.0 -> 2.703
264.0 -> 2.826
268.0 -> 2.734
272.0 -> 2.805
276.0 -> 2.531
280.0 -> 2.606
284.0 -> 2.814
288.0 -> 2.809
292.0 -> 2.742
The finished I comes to 3.03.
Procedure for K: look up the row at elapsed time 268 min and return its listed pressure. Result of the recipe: 2.734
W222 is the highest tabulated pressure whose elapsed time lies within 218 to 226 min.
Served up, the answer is 3.639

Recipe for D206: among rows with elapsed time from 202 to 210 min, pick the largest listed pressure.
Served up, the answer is 3.391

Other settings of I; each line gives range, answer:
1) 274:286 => 2.65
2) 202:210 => 3.28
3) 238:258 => 2.45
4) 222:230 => 3.49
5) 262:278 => 2.72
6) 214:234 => 3.46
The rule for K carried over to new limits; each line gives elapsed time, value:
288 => 2.809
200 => 2.934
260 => 2.703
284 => 2.814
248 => 2.688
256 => 1.624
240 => 3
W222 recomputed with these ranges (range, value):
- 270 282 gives 2.805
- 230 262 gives 3.254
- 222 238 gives 3.574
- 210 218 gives 3.429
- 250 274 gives 2.826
